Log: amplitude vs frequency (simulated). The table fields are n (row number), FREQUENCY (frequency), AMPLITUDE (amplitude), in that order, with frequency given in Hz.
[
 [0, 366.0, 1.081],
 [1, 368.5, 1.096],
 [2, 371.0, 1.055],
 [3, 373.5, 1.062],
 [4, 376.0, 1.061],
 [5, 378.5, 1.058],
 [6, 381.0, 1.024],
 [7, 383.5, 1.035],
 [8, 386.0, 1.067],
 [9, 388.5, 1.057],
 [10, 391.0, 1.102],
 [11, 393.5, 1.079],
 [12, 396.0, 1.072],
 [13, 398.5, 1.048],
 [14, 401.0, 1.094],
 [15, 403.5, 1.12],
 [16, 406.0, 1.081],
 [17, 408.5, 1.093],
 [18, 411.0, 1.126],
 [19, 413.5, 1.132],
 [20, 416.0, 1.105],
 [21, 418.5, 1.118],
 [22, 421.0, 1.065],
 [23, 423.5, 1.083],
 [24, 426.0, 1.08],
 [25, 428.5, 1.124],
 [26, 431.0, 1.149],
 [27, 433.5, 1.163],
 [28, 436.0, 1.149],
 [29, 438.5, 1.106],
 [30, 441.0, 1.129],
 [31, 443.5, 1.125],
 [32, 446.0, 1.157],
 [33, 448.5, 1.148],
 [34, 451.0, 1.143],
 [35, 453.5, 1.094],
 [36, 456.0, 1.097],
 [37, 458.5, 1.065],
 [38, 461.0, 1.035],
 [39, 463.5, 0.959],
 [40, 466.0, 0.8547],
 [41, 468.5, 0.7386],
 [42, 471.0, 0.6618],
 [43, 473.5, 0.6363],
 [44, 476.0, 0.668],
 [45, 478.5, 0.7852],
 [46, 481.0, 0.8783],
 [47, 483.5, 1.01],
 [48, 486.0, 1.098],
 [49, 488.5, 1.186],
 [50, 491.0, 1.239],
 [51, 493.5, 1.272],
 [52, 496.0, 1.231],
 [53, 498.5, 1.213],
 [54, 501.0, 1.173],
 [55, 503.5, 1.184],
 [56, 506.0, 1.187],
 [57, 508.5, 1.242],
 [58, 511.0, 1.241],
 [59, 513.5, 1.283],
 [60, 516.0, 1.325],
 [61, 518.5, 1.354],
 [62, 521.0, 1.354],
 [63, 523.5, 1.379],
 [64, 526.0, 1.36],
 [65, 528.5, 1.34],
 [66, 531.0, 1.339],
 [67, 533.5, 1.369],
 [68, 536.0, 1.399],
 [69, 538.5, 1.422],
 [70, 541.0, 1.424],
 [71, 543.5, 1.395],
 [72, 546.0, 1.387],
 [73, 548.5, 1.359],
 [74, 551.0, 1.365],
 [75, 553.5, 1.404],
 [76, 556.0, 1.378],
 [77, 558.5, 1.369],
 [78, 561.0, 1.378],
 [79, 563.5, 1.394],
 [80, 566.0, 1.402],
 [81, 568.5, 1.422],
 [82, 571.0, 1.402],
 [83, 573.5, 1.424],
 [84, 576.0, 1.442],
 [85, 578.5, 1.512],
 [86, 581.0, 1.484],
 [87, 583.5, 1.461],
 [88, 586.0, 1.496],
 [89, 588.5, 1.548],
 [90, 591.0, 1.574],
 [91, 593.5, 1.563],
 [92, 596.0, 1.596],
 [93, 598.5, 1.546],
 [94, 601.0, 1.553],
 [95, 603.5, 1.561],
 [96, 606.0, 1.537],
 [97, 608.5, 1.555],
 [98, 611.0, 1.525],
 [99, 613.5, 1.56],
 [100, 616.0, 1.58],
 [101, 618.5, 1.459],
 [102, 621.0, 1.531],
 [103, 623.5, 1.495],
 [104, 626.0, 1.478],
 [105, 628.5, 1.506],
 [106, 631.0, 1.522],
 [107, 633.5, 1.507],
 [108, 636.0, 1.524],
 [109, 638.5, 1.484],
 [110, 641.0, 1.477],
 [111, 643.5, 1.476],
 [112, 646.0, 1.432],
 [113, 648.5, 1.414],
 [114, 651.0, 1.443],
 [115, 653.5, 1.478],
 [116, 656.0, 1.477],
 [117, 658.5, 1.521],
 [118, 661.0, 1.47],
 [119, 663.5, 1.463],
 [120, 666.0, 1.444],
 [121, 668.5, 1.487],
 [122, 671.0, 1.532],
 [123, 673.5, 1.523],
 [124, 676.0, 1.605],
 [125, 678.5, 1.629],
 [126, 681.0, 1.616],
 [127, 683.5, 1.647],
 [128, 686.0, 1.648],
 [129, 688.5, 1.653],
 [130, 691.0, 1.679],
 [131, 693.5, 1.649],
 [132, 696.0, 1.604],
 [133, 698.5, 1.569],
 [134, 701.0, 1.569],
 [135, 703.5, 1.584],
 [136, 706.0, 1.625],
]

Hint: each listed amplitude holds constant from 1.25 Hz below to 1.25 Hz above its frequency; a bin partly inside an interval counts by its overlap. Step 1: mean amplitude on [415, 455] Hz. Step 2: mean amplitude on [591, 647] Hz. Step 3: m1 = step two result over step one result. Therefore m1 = 1.36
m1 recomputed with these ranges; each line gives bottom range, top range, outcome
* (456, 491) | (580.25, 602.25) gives 1.69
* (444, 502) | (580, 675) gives 1.48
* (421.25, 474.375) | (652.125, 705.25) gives 1.51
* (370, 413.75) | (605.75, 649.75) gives 1.40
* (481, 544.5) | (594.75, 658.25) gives 1.19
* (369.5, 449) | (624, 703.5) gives 1.40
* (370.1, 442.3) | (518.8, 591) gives 1.29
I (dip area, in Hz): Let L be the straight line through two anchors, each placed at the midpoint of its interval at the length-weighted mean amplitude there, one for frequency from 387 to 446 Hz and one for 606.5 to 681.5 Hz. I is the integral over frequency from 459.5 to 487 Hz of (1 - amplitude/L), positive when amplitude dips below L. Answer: 8.2 Hz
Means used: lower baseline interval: 1.11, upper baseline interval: 1.51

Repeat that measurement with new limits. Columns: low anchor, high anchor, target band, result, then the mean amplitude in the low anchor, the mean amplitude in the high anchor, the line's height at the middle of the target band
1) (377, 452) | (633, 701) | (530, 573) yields -1.7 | 1.1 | 1.54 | 1.34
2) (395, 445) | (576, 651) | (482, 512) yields 2.0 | 1.11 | 1.51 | 1.27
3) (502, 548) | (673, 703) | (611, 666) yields 1.4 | 1.33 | 1.62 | 1.53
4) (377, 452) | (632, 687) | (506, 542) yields -1.5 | 1.1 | 1.51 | 1.28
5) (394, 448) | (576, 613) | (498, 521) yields 1.3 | 1.11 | 1.53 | 1.33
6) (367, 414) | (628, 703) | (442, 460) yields 0.9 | 1.08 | 1.54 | 1.18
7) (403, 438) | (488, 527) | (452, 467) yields 2.0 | 1.11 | 1.26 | 1.18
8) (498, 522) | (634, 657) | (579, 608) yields -3.2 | 1.26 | 1.47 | 1.39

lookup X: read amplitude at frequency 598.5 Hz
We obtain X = 1.546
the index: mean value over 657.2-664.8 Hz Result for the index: 1.48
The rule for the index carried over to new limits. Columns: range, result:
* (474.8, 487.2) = 0.888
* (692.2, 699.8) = 1.61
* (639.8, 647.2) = 1.46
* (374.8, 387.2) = 1.05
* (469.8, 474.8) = 0.649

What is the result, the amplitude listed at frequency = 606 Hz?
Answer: 1.537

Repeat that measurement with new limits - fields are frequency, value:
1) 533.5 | 1.369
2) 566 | 1.402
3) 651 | 1.443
